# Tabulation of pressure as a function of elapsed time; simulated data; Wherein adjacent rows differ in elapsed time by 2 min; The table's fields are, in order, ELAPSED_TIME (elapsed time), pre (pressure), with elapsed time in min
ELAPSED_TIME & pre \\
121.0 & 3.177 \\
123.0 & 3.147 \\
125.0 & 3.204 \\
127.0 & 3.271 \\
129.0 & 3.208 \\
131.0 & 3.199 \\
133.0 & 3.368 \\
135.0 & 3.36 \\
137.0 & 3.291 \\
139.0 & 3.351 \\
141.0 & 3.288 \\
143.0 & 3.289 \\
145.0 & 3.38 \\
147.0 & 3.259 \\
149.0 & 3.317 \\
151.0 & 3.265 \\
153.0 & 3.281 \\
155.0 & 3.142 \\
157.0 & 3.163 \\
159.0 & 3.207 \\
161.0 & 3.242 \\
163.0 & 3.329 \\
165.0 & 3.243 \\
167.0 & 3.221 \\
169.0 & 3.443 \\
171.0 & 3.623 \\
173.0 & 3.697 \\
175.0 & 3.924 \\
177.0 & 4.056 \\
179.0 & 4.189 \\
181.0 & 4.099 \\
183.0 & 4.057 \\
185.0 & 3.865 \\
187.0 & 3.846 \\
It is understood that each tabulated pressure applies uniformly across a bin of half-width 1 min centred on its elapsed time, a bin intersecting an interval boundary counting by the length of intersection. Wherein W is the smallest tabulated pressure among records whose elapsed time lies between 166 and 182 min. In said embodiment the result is 3.221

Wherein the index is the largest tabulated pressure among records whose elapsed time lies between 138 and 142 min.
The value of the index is 3.351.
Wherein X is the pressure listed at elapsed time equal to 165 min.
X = 3.243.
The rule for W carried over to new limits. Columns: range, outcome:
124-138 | 3.199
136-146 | 3.288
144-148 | 3.259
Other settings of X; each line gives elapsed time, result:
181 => 4.099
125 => 3.204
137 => 3.291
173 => 3.697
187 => 3.846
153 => 3.281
